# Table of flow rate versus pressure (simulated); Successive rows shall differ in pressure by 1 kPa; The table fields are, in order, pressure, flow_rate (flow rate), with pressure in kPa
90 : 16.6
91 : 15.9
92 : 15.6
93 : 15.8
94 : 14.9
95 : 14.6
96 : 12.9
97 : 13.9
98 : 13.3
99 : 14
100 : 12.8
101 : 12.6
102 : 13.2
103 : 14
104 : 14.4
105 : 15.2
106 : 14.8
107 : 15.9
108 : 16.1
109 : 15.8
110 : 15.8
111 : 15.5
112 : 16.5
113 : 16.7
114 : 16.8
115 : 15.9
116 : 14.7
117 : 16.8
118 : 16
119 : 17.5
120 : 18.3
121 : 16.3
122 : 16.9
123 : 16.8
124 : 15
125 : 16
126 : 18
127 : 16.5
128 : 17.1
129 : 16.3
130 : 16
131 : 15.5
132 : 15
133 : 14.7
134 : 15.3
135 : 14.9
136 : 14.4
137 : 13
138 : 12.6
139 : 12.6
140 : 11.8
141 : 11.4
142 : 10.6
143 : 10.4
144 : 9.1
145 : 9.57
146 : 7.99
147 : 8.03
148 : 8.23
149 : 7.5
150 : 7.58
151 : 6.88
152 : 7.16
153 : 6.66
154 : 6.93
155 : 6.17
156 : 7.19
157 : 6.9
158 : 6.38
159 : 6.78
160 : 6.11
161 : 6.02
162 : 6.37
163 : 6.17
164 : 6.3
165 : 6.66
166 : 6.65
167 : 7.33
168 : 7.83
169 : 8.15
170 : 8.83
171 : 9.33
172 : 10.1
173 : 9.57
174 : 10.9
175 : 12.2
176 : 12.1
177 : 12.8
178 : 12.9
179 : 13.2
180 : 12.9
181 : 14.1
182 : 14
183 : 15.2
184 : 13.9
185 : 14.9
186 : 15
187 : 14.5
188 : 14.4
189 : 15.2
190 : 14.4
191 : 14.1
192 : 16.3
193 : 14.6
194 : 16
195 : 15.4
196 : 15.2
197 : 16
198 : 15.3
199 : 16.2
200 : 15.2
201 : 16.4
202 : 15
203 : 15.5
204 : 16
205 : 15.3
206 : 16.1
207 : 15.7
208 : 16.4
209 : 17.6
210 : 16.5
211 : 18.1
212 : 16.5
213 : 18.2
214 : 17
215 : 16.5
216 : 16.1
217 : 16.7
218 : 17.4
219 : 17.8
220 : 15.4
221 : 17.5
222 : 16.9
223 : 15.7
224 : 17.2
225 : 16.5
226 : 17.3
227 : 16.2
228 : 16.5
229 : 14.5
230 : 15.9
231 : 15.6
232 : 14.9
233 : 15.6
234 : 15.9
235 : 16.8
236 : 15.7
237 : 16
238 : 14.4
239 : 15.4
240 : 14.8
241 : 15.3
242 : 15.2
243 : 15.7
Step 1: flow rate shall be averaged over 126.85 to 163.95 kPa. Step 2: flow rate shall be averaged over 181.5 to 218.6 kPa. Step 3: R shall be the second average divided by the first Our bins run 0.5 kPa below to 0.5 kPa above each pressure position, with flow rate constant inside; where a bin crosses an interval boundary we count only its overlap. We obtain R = 1.54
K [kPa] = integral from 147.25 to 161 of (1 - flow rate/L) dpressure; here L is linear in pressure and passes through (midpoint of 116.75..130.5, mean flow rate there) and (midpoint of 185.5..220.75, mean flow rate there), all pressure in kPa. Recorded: 7.9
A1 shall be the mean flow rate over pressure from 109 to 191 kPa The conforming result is 12.1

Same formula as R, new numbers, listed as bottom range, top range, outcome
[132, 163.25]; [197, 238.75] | 1.74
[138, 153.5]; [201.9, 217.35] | 1.80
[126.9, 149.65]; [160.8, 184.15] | 0.82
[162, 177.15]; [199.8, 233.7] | 1.85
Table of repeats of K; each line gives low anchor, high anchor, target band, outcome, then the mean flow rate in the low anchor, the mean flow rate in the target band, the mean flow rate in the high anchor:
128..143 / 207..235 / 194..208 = 0.2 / 13.9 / 15.7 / 16.5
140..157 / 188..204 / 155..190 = 5.3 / 8.28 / 10.3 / 15.4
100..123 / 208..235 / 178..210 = 2.3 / 15.7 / 15.1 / 16.5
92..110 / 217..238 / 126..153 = 5.4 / 14.4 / 11.9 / 16.2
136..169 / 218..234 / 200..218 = -2.5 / 8.25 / 16.4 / 16.3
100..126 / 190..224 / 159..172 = 7.1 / 15.7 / 7.25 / 16.2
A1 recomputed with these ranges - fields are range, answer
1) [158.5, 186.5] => 10.2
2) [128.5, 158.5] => 10.6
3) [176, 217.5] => 15.4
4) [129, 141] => 14.1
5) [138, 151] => 9.58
